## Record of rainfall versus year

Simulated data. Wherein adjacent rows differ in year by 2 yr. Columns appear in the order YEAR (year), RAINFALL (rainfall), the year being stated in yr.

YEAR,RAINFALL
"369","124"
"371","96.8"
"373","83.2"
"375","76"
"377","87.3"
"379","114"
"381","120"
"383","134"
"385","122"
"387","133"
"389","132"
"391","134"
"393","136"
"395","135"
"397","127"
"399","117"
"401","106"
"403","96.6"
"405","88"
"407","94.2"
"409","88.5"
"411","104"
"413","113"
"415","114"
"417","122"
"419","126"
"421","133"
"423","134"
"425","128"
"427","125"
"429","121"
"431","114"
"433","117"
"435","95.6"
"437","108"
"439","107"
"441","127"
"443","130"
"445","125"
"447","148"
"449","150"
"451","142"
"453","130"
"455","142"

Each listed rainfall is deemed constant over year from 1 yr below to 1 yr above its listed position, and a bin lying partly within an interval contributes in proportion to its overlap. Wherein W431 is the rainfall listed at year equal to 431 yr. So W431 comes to 114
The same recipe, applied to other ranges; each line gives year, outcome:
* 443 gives 130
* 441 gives 127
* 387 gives 133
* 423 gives 134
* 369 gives 124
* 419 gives 126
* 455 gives 142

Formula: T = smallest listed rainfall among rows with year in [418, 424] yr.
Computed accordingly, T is 126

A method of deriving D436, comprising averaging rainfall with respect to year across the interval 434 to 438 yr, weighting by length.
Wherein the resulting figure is 102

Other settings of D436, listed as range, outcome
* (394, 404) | 116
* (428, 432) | 118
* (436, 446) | 119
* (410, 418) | 113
